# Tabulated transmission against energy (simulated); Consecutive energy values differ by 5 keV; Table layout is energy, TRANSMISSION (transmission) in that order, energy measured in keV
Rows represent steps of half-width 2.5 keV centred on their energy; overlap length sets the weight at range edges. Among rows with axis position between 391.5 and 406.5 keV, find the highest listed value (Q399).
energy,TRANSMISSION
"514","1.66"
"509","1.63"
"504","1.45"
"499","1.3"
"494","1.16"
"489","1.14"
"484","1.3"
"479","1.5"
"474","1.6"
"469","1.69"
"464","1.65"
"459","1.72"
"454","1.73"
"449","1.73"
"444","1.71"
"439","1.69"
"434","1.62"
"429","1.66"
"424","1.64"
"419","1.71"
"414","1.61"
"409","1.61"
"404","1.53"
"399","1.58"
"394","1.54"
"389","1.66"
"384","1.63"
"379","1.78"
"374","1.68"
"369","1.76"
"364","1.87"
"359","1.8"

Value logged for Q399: 1.58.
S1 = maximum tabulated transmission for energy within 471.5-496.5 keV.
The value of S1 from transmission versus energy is 1.6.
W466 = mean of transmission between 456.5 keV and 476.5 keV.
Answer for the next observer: 1.66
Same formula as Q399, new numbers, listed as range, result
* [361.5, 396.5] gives 1.87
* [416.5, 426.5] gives 1.71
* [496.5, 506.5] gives 1.45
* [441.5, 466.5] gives 1.73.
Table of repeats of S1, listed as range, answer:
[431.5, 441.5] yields 1.69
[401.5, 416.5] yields 1.61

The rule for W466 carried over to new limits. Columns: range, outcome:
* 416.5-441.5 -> 1.66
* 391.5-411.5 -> 1.56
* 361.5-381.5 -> 1.77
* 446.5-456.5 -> 1.73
